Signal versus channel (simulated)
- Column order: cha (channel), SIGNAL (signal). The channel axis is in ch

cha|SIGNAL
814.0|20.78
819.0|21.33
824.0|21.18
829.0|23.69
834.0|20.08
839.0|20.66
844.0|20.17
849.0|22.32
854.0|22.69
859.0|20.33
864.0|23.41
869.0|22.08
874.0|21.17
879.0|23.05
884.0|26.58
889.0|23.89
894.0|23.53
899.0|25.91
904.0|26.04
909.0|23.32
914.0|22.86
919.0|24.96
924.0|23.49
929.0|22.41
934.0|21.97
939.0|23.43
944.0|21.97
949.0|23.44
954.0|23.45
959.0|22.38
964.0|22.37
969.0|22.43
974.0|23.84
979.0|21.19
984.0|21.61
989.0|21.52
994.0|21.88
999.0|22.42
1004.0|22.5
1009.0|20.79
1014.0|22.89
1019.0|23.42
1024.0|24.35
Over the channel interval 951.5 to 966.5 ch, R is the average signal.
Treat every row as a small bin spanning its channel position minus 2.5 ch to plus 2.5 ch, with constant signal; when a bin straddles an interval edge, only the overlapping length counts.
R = 22.7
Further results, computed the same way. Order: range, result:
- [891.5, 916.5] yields 24.3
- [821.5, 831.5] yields 22.4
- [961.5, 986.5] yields 22.3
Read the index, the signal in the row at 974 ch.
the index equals 23.84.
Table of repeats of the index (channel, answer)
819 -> 21.33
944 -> 21.97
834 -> 20.08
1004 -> 22.5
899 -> 25.91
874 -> 21.17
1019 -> 23.42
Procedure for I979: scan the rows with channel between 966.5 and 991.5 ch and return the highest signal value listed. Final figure 23.84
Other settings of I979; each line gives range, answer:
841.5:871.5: 23.41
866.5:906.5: 26.58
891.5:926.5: 26.04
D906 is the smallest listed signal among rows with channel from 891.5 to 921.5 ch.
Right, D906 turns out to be 22.86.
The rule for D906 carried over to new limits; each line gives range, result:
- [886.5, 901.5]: 23.53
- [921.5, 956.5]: 21.97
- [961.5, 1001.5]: 21.19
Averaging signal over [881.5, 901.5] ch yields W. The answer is 25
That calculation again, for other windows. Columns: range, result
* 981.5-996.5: 21.7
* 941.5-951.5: 22.7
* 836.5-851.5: 21.1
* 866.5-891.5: 23.4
